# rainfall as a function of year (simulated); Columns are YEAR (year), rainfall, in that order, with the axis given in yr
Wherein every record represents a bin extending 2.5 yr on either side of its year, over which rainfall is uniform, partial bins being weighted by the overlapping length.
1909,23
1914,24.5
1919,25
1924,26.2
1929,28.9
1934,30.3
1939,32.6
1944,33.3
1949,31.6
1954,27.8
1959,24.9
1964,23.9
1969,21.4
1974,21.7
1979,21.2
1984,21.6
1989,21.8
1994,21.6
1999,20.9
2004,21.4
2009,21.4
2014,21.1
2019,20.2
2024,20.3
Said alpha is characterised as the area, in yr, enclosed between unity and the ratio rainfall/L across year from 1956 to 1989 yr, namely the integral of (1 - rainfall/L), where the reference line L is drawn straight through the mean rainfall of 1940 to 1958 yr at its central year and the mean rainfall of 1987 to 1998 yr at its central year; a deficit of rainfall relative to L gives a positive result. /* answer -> 4.1 yr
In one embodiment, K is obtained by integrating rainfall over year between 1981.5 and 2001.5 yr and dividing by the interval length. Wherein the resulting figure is 21.5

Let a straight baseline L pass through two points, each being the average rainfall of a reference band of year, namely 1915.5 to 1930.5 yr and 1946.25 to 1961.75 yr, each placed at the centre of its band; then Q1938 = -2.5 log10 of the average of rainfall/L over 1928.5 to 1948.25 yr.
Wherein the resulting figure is -0.16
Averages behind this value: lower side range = 26.4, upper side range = 28.1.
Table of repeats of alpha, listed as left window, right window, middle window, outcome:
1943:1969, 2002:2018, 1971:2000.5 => 3.00 yr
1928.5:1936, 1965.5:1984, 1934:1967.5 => -3.31 yr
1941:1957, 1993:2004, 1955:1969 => 2.01 yr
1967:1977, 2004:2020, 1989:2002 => -0.07 yr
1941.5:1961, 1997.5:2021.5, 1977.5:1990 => 1.62 yr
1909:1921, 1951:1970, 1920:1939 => -3.23 yr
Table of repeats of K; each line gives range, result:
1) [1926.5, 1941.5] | 30.6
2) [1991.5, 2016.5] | 21.3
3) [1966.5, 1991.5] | 21.5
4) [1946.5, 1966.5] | 27.1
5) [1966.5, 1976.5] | 21.6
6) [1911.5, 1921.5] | 24.8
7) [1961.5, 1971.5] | 22.6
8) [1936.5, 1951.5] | 32.5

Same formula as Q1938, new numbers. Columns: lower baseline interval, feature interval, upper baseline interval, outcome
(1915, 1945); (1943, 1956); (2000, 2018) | -0.14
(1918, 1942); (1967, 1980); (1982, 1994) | 0.10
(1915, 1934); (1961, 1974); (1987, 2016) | 0.06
